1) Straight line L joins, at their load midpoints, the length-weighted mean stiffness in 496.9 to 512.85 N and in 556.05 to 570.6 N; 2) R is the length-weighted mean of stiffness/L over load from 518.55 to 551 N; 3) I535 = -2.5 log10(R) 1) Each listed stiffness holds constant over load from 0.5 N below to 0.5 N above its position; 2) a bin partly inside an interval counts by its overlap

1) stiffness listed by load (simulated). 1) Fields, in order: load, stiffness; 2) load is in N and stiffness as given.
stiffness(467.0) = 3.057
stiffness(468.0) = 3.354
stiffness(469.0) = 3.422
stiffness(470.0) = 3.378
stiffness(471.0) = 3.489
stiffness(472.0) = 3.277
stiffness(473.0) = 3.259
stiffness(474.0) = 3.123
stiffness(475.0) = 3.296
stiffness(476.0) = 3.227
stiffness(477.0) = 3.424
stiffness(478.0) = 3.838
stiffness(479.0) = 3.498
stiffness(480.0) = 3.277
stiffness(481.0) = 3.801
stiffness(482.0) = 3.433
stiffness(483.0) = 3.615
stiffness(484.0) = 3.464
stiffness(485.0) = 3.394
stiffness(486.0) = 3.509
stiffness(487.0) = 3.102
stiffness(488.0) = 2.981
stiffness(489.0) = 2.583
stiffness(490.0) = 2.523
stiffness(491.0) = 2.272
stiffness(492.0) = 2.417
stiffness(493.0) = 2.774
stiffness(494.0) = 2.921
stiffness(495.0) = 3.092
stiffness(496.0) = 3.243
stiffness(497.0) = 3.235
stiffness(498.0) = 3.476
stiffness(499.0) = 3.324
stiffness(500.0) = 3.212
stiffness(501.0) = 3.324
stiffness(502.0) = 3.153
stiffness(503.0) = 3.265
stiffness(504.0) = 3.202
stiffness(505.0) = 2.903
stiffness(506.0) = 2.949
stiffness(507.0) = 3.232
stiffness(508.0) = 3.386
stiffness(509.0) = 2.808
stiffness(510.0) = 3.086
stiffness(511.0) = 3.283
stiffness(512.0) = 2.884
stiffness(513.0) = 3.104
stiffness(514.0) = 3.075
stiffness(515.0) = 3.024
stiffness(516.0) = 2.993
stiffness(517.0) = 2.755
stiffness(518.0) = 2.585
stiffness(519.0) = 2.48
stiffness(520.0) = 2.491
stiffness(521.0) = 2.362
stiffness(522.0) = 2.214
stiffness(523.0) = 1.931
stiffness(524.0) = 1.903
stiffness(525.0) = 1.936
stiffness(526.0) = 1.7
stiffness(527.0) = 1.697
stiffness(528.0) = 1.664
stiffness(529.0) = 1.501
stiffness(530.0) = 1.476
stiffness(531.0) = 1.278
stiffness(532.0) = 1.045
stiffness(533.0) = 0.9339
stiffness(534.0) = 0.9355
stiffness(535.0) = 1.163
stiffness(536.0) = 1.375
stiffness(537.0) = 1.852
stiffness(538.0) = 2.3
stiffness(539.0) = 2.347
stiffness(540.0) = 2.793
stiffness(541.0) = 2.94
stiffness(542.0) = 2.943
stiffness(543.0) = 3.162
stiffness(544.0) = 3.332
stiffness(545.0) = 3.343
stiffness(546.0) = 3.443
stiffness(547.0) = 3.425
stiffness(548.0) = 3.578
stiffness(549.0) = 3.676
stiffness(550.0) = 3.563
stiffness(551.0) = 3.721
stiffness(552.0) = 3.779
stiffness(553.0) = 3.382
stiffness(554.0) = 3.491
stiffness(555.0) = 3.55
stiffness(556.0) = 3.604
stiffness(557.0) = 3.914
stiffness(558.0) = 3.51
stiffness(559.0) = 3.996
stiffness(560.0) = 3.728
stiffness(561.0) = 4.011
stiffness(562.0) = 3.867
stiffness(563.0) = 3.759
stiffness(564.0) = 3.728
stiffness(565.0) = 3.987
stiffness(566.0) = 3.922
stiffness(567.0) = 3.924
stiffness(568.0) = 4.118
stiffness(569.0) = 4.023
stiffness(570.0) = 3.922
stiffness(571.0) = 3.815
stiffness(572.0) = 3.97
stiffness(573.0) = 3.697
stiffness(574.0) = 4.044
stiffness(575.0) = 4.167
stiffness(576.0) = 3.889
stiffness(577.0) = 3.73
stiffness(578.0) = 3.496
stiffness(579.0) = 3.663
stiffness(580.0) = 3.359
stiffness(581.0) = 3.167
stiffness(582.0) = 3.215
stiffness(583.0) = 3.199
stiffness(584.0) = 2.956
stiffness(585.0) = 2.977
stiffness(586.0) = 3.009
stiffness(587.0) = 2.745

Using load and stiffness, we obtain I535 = 0.47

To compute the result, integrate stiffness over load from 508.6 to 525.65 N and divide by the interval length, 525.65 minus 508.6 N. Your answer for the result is 2.63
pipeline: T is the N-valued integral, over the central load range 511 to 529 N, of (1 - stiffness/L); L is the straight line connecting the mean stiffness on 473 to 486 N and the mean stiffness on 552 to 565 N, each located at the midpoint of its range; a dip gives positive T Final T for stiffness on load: 5.9 N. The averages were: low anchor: 3.44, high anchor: 3.72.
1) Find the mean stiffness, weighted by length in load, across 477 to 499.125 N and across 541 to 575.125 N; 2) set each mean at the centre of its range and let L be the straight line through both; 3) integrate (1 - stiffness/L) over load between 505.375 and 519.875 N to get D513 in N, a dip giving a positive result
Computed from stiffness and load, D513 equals 1.70 N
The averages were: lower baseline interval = 3.17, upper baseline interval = 3.69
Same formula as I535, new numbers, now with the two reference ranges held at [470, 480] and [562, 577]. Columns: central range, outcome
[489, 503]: 0.17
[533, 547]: 0.47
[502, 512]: 0.15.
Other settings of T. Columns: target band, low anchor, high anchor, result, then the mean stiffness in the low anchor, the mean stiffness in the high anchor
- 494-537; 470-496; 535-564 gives 9.79 N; 3.19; 3.27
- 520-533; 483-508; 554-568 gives 6.44 N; 3.08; 3.81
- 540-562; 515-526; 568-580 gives -2.10 N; 2.36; 3.85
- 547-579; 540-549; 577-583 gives -4.33 N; 3.27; 3.39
